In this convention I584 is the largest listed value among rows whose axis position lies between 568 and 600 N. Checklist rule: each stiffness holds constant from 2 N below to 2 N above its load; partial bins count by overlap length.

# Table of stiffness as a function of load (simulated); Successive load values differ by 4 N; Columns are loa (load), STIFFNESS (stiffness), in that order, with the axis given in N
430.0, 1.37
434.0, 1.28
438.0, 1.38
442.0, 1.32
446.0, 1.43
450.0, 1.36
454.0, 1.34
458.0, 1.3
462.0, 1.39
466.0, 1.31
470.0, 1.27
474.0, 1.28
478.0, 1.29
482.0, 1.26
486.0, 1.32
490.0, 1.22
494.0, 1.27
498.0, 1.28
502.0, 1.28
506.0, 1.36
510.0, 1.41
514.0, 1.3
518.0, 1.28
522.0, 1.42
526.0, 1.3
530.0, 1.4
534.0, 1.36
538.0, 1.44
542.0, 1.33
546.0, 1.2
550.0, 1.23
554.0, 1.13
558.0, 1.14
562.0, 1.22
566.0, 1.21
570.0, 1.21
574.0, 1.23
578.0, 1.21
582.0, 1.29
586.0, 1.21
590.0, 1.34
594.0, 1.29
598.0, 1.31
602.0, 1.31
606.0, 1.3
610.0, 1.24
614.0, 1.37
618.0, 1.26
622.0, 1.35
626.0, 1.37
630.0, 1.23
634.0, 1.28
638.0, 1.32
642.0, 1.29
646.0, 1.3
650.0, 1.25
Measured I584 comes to 1.34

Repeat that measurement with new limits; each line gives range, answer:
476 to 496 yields 1.32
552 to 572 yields 1.22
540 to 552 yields 1.33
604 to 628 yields 1.37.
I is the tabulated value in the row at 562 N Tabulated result 1.22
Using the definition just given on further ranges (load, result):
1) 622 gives 1.35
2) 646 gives 1.3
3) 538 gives 1.44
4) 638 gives 1.32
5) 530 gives 1.4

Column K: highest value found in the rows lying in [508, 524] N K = 1.42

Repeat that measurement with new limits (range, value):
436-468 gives 1.43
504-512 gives 1.41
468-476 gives 1.28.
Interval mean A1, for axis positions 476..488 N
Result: 1.29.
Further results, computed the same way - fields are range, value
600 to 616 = 1.31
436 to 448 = 1.38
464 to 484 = 1.28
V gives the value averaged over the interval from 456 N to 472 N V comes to 1.32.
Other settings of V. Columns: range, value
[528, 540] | 1.4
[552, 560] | 1.13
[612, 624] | 1.33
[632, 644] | 1.3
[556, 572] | 1.19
